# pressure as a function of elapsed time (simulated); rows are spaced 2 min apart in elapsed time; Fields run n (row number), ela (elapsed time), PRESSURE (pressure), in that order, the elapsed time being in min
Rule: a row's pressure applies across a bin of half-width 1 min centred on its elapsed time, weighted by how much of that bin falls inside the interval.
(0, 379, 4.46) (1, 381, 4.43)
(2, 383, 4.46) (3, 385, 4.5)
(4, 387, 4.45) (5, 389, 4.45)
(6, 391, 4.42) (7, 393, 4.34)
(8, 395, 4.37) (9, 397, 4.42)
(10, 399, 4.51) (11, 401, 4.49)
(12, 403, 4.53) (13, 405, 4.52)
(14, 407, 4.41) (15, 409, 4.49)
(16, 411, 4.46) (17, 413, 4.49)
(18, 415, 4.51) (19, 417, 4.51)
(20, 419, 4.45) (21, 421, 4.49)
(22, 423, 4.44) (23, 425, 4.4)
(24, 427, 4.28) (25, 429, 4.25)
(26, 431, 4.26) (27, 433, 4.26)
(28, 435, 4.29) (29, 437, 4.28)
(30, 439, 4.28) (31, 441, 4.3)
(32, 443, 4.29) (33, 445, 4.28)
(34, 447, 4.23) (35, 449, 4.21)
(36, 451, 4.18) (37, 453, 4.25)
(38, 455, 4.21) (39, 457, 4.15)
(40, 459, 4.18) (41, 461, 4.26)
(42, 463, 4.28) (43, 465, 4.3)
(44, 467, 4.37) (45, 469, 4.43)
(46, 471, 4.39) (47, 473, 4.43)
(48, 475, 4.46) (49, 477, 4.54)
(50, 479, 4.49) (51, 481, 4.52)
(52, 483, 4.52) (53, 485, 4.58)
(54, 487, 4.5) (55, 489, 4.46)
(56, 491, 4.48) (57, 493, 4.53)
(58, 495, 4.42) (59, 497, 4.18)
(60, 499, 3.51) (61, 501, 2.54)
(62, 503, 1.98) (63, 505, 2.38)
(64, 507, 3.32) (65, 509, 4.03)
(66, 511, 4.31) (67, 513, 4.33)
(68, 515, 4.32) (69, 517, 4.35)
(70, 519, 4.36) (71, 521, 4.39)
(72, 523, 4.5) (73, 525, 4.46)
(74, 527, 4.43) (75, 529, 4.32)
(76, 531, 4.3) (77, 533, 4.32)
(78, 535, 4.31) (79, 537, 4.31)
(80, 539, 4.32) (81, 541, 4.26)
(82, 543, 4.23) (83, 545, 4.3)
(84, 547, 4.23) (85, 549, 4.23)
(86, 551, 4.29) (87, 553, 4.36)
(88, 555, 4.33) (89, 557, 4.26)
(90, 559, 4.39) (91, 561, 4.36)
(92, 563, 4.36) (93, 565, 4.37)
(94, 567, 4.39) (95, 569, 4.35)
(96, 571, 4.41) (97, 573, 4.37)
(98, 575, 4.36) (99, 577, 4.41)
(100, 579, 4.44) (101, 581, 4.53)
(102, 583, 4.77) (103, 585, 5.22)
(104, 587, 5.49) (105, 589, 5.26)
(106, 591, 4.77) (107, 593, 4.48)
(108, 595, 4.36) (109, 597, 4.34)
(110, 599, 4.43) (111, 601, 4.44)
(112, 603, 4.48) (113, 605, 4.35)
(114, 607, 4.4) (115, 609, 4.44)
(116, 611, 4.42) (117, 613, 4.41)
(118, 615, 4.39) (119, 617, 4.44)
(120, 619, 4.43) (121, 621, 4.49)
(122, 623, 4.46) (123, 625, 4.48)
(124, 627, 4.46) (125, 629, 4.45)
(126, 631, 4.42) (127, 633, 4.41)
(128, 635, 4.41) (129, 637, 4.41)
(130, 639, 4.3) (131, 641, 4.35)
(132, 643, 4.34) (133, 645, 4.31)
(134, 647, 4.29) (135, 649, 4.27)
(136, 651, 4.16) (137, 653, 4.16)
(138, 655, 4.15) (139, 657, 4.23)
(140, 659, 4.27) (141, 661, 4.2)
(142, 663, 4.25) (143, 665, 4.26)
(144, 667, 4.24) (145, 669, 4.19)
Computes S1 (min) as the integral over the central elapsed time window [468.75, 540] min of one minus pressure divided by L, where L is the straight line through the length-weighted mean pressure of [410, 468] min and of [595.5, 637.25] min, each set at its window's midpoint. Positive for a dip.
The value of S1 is 3.1 min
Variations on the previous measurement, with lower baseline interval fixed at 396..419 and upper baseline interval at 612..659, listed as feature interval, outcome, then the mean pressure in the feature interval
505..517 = 1.3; 3.95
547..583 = 0.2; 4.37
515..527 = 0.0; 4.41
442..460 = 1.0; 4.22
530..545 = 0.4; 4.29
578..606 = -1.8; 4.67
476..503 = 1.6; 4.17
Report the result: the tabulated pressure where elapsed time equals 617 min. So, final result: 4.44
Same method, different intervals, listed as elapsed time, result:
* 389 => 4.45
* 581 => 4.53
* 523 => 4.5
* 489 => 4.46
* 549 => 4.23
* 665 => 4.26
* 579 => 4.44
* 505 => 2.38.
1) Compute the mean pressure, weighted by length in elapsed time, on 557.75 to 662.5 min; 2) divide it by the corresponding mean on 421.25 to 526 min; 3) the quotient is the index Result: 1.1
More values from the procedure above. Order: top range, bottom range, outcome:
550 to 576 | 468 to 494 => 0.97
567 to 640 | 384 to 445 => 1.02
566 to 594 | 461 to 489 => 1.05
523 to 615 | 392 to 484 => 1.02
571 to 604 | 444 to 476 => 1.08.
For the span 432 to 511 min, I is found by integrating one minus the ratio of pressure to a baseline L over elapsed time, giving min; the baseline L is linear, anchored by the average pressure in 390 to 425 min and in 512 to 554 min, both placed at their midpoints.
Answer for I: 4.6 min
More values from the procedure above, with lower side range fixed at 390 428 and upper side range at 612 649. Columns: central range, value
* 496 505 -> 2.9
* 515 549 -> 0.7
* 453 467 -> 0.6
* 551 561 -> 0.2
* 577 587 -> -0.8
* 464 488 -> -0.1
